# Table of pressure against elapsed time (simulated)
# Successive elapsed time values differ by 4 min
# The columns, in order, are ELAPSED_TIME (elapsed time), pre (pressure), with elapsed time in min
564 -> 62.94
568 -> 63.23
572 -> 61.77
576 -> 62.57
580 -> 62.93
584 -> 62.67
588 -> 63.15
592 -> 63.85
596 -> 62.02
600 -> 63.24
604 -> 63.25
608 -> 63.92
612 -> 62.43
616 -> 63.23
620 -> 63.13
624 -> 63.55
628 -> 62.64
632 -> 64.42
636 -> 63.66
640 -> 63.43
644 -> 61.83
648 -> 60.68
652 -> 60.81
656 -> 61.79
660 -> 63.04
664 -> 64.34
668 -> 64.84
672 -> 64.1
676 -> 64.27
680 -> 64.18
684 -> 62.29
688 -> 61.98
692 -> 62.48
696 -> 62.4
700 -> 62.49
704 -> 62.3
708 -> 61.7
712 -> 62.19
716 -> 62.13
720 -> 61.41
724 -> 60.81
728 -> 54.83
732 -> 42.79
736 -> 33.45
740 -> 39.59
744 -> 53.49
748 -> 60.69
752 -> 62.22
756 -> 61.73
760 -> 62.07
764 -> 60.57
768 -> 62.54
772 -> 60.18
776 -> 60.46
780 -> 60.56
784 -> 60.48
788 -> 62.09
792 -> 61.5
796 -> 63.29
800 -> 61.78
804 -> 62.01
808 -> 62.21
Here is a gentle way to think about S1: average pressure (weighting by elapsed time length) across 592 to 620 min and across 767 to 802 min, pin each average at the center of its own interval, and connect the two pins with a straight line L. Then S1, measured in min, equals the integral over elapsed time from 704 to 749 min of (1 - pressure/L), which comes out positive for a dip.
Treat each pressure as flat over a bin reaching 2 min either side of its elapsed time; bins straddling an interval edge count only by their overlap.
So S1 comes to 5.7 min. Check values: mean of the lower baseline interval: 63.1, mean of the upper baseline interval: 61.4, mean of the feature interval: 54.1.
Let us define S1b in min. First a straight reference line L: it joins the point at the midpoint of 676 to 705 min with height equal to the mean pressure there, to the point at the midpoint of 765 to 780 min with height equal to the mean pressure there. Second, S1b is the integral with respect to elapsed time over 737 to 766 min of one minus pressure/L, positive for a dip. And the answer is 2.4 min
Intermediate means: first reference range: 62.7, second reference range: 61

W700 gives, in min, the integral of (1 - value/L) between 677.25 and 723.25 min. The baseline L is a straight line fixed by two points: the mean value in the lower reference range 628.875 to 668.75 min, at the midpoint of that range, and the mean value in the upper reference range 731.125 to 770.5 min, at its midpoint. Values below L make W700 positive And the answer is -2.99 min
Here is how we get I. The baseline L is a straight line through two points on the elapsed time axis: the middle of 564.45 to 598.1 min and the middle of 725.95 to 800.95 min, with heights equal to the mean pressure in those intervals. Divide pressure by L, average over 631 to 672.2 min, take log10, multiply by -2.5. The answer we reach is -0.04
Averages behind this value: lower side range 62.8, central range 62.9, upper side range 57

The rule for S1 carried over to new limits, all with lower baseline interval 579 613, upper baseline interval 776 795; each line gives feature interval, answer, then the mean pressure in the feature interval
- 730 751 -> 5.1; 46.8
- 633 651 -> 0.1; 62.4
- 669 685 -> -0.4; 63.9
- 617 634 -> -0.2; 63.4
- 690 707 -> -0.1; 62.4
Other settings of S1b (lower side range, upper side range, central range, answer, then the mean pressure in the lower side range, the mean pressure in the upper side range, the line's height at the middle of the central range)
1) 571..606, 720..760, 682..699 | -1.8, 62.9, 53.1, 56.3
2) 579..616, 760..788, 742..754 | 0.5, 63.1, 61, 61.3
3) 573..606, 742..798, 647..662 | 0.1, 62.9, 60.8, 62.2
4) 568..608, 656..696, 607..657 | 0.3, 62.9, 63.4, 63.1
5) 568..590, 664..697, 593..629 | -0.1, 62.7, 63.4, 62.9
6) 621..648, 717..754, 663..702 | -3.6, 63.1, 52.4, 58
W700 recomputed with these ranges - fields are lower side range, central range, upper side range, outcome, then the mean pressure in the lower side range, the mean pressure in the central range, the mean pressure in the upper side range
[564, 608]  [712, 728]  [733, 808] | -0.34 min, 62.9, 60.7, 58.2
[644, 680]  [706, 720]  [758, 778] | 0.04 min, 63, 61.9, 61.2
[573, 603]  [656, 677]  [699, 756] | -1.78 min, 62.9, 63.9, 55.8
